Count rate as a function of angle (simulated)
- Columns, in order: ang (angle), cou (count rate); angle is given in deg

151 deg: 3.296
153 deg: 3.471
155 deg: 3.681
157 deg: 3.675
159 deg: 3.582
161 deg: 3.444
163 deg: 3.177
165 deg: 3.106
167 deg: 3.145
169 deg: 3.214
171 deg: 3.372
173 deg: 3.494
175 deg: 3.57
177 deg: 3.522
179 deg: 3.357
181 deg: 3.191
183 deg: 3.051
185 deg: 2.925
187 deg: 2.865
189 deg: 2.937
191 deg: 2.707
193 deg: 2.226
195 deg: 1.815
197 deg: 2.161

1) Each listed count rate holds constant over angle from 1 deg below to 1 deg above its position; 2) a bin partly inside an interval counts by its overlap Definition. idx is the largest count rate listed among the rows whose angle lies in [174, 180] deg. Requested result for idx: 3.57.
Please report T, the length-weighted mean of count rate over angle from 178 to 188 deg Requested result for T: 3.08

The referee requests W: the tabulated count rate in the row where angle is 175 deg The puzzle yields 3.57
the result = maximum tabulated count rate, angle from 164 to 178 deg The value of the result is 3.57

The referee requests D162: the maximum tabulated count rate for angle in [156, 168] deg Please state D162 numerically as 3.675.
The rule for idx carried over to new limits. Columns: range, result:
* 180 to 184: 3.191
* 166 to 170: 3.214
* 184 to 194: 2.937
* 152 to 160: 3.681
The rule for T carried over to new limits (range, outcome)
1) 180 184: 3.12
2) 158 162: 3.51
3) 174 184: 3.34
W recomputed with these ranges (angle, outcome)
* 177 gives 3.522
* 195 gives 1.815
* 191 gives 2.707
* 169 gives 3.214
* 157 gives 3.675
